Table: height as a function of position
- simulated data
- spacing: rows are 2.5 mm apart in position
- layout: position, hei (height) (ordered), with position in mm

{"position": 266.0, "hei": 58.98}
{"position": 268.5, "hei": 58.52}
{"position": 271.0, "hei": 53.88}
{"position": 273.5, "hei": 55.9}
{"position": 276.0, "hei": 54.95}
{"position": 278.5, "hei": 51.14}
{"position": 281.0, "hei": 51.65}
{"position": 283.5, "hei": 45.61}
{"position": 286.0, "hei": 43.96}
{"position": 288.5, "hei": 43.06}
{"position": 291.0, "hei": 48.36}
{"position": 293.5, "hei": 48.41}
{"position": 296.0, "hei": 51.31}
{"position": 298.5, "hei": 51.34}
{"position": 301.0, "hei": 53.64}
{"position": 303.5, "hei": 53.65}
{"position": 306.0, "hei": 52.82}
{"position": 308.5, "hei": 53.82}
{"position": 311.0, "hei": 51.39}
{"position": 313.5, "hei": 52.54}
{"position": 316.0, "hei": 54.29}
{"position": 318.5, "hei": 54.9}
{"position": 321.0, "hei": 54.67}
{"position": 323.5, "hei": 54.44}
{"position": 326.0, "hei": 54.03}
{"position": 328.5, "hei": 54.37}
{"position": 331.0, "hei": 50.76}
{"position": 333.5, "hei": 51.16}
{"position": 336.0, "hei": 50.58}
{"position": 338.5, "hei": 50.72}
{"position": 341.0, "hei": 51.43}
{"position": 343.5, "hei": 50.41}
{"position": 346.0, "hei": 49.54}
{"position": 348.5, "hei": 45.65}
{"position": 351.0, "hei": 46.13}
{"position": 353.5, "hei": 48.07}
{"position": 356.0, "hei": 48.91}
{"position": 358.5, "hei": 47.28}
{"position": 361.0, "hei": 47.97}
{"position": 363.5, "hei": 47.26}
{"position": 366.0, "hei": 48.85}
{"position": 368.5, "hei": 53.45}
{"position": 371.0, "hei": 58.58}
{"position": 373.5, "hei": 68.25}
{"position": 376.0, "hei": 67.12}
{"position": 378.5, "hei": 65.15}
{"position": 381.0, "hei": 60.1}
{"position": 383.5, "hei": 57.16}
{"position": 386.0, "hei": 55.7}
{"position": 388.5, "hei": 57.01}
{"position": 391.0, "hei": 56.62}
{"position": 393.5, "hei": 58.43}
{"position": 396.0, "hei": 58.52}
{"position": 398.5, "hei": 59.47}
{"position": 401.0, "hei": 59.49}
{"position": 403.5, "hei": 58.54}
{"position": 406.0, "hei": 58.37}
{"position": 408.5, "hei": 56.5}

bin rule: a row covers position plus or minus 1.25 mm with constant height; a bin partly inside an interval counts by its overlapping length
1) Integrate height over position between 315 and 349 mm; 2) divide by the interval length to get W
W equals 52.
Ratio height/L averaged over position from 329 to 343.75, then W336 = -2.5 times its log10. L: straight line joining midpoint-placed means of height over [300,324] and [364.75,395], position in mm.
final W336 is 0.09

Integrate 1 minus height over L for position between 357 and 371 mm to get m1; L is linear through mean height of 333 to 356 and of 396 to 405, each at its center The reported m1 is 0.8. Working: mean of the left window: 49.2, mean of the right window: 59.1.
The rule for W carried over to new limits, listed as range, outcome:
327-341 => 51.6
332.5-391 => 53.4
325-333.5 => 52.7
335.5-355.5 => 49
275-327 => 51.4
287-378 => 52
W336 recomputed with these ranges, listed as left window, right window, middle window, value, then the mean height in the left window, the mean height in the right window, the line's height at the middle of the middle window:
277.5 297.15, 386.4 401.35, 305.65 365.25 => 0.03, 47.9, 58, 52.5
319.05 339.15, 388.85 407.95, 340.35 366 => 0.14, 52.7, 58.3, 54.7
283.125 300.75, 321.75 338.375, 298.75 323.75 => -0.07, 47.9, 52.5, 50.2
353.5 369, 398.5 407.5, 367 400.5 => -0.11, 48.7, 58.8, 54.1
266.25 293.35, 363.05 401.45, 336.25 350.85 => 0.13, 50.9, 58.4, 55.6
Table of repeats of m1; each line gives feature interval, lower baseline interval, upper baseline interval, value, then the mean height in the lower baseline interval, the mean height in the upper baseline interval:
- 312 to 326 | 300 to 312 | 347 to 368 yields -0.6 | 53.1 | 47.8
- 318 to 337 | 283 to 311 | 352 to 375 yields -0.8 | 49.8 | 52.2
